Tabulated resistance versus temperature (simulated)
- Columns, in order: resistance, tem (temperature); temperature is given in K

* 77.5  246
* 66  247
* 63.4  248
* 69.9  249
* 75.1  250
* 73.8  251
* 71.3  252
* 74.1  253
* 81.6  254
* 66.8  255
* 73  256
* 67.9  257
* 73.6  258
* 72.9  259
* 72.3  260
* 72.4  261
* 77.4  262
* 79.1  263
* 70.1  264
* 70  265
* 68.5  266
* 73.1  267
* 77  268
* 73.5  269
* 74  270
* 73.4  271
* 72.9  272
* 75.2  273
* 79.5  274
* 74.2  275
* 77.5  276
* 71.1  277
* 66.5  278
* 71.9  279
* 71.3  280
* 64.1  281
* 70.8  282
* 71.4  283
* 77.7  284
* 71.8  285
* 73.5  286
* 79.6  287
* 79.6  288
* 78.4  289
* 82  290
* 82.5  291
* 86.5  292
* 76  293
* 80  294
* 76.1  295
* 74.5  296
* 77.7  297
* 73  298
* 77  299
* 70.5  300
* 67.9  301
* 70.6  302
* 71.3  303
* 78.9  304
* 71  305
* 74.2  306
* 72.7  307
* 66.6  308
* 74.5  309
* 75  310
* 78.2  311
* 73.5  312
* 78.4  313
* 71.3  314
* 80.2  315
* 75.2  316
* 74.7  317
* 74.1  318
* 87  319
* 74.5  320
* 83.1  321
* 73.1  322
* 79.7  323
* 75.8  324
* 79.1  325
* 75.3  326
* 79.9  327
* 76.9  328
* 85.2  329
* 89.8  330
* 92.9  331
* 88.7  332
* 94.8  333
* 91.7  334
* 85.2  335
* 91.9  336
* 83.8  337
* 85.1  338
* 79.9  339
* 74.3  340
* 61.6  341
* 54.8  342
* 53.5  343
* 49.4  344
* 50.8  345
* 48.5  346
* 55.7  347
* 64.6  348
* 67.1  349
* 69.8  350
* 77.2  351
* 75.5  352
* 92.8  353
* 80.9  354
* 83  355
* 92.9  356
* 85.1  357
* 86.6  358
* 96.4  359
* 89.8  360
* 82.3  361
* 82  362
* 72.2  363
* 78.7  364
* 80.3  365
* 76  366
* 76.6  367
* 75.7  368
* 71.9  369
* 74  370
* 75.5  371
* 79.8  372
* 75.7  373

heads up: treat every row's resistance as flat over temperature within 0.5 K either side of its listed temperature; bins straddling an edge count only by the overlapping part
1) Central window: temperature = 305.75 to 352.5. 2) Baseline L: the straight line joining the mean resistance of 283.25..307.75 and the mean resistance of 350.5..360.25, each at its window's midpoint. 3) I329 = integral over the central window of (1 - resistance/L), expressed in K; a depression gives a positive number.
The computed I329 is 3.6 K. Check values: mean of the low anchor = 75.8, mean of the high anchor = 85.9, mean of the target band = 75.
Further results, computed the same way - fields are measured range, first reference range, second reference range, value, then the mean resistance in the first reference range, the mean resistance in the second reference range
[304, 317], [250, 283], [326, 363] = 0.2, 72.9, 77.7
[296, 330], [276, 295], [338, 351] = -3.3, 75.3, 62.4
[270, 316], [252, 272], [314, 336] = 1.6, 73.1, 81.8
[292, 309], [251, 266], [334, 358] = -0.2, 72.9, 73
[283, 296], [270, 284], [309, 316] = -0.8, 72.5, 75.9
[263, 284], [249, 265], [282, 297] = 0.8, 73.2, 77.6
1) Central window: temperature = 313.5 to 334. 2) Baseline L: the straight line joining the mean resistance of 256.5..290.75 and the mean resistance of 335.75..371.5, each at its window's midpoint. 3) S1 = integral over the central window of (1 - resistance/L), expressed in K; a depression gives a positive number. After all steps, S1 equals -1.8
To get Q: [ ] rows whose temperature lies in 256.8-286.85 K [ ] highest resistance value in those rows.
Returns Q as 79.5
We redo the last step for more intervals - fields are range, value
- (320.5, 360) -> 96.4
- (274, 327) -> 87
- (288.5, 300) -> 86.5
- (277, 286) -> 77.7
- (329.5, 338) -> 94.8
